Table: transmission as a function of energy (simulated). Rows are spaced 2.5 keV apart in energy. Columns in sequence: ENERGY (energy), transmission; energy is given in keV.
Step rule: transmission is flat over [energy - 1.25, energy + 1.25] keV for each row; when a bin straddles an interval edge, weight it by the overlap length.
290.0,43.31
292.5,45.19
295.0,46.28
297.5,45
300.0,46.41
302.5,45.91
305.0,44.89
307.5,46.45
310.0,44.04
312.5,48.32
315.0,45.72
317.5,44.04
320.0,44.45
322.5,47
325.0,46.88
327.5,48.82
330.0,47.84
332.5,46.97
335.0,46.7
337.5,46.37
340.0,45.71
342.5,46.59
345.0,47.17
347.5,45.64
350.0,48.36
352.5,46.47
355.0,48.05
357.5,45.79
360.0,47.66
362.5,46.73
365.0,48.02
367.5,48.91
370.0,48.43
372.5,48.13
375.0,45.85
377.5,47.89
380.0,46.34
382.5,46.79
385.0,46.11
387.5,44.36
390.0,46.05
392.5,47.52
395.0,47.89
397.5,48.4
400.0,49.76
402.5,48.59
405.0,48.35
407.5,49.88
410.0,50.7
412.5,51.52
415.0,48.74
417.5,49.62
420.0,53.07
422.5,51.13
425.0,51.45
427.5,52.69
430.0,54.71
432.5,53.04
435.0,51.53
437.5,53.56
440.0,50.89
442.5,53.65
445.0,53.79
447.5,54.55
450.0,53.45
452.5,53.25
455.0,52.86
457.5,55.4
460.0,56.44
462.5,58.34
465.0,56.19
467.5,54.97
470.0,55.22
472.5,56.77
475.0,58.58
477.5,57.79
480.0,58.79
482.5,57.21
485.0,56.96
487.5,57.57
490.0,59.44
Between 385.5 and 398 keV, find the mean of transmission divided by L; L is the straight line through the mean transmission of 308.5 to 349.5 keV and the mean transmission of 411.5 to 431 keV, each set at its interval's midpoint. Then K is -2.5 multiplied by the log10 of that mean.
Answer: 0.07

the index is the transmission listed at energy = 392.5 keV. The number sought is 47.52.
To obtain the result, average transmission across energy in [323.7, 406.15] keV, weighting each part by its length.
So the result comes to 47.2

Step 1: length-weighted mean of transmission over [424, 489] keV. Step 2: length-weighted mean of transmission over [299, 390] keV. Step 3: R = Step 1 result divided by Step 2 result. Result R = 1.2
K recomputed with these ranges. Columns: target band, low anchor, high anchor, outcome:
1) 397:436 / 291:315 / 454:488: 0.05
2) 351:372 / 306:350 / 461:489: 0.03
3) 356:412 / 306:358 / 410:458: 0.04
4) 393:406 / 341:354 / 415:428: 0.03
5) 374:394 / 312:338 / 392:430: 0.06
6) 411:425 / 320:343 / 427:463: 0.03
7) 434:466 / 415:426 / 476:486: 0.00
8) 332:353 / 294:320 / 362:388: -0.01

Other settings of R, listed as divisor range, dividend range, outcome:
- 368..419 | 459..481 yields 1.19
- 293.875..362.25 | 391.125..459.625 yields 1.11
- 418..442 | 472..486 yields 1.10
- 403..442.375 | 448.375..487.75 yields 1.09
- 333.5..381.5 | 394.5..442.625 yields 1.08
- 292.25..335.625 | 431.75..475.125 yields 1.18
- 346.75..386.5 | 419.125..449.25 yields 1.12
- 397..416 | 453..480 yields 1.14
